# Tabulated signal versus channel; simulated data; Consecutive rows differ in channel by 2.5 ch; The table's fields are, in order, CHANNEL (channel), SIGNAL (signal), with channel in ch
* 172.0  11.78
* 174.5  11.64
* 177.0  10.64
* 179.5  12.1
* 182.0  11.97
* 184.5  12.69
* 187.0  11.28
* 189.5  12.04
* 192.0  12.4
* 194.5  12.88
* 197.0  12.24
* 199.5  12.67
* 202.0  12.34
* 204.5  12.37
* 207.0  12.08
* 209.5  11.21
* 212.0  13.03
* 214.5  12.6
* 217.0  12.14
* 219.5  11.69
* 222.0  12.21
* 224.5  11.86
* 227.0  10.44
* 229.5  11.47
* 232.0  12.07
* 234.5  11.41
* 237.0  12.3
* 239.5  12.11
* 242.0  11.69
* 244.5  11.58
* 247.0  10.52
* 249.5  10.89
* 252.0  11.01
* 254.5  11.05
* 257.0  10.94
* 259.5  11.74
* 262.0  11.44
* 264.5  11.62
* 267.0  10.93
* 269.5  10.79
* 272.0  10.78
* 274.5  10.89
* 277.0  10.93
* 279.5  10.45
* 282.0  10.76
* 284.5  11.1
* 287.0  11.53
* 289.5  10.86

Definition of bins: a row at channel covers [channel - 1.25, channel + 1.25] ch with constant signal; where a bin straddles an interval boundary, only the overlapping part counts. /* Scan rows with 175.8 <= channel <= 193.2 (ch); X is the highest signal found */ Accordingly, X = 12.69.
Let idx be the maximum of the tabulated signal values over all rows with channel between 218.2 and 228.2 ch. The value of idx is 12.21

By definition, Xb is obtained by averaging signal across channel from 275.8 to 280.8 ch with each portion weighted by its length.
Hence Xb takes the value 10.7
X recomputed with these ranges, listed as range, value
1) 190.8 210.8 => 12.88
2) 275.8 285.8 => 11.1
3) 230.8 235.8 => 12.07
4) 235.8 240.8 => 12.3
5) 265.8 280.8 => 10.93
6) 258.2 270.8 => 11.74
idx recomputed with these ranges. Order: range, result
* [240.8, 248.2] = 11.69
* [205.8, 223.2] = 13.03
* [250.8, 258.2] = 11.05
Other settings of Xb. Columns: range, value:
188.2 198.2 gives 12.4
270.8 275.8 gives 10.8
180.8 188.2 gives 12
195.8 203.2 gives 12.4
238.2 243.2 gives 11.9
